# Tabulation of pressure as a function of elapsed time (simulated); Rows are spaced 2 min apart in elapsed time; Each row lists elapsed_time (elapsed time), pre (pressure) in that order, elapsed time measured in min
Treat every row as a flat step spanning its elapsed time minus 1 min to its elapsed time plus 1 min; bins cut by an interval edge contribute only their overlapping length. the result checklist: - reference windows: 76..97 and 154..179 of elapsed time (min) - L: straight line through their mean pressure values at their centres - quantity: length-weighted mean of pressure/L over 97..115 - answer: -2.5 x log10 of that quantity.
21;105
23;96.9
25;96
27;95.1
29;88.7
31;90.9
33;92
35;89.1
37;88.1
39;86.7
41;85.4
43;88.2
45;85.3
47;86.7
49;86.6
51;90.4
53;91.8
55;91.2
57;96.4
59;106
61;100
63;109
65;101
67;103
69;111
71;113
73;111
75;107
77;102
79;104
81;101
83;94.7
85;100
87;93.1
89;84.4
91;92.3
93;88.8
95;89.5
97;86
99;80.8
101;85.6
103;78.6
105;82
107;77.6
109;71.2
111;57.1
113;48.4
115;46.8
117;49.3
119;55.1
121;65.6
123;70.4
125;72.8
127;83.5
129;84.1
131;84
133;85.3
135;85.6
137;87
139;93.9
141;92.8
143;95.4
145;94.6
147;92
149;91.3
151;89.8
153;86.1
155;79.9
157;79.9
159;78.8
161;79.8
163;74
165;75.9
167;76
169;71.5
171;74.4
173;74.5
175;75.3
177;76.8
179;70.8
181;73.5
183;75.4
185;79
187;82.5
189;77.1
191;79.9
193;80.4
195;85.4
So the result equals 0.25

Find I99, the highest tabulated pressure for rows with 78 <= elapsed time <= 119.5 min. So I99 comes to 104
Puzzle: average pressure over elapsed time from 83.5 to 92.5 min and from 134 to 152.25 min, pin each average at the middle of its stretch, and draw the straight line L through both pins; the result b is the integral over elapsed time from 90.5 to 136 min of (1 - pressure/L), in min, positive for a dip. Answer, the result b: 8.6 min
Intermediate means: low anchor 92.4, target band 74.6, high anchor 91.3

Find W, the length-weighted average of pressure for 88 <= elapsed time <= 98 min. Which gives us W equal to 88.2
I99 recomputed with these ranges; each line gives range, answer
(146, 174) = 92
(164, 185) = 79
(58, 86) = 113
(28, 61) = 106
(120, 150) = 95.4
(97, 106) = 86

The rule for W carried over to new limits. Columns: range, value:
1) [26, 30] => 91.9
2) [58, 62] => 103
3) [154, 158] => 79.9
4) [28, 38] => 89.8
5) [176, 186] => 75.1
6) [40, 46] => 86.3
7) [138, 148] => 93.7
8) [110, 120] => 51.3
